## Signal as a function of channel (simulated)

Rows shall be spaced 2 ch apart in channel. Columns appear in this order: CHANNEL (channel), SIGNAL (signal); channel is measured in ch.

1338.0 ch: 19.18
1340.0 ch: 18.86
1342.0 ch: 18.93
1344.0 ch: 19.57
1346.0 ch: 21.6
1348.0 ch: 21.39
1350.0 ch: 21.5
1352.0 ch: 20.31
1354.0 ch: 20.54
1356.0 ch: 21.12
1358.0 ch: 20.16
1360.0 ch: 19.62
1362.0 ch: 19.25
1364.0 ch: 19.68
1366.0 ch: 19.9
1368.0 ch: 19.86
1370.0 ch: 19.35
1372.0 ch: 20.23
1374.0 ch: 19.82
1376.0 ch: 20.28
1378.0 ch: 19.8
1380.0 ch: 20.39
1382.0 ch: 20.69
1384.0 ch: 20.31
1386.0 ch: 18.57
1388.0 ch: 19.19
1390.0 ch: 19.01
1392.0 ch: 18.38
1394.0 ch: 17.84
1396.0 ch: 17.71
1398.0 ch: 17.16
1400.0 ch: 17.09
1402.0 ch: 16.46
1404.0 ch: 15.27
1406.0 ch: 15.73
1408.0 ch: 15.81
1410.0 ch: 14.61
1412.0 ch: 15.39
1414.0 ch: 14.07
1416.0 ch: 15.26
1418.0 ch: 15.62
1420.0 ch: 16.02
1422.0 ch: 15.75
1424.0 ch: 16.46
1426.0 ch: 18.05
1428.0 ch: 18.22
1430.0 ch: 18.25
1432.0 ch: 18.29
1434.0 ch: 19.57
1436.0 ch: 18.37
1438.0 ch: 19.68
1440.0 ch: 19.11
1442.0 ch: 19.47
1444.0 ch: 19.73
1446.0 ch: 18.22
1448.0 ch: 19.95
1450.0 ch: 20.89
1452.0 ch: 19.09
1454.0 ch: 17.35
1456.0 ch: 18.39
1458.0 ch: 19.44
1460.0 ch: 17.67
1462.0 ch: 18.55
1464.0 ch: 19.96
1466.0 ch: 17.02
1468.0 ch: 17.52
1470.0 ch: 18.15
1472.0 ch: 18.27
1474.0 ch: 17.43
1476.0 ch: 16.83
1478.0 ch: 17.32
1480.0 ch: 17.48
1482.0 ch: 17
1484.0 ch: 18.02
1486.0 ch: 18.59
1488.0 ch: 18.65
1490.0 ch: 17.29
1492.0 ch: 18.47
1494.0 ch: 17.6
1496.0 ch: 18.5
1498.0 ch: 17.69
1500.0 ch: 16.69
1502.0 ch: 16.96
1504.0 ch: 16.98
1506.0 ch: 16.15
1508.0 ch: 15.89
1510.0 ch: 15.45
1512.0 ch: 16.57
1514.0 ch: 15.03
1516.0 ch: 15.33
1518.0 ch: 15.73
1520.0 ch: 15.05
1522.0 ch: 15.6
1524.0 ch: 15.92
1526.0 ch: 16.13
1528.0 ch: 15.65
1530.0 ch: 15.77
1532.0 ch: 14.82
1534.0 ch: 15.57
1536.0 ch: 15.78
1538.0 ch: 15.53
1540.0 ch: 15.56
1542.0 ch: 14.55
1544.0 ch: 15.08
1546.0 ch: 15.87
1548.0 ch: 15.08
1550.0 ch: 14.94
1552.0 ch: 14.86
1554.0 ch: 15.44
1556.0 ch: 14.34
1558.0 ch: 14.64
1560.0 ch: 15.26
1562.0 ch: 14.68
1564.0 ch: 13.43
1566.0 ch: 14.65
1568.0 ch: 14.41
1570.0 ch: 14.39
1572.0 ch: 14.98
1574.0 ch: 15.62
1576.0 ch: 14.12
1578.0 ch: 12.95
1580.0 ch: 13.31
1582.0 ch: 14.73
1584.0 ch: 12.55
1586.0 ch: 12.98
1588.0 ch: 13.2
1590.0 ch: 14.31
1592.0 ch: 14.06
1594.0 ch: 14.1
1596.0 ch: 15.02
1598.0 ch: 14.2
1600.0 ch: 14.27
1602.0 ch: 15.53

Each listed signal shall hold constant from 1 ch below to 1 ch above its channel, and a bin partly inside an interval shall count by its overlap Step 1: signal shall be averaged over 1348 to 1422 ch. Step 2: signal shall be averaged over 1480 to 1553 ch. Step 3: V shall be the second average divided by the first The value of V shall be 0.88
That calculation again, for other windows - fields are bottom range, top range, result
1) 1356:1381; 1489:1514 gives 0.85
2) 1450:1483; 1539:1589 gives 0.80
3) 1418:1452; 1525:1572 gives 0.82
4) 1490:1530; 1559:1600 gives 0.86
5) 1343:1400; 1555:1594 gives 0.72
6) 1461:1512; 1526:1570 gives 0.86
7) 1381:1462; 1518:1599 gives 0.83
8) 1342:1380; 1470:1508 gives 0.87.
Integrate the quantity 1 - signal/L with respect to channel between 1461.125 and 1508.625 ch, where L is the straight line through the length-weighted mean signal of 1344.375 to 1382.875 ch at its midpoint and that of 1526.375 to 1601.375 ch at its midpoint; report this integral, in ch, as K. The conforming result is -2.2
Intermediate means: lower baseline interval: 20.3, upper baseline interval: 14.6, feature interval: 17.6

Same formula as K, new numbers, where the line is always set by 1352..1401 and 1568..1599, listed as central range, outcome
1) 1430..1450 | -1.60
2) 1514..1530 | 0.04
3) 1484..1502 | -1.63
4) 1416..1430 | 1.17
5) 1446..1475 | -2.16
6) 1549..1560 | -0.06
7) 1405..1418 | 2.34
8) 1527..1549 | -0.23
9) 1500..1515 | -0.15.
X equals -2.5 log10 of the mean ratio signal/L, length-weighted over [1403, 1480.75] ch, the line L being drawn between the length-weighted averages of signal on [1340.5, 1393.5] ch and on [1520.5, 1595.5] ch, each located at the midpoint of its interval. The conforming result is 0.01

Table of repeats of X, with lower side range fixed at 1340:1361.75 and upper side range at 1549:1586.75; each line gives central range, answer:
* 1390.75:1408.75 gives 0.13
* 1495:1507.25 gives -0.06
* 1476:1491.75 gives -0.07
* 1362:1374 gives 0.01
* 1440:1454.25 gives -0.10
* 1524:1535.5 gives -0.02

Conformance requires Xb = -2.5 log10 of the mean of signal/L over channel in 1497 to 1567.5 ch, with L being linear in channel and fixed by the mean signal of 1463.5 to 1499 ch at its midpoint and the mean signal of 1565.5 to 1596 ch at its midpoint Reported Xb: 0.03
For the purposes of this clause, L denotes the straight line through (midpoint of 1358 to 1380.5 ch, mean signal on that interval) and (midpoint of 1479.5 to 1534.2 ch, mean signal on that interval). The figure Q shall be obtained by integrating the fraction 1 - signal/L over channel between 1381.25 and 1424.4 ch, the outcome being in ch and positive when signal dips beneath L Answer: 4.9 ch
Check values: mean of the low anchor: 19.8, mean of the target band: 16.9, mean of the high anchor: 16.6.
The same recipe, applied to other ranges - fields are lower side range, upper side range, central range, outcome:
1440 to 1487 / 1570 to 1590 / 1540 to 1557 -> 0.0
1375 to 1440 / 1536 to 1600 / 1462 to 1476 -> -1.3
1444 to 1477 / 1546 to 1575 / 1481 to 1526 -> 0.4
